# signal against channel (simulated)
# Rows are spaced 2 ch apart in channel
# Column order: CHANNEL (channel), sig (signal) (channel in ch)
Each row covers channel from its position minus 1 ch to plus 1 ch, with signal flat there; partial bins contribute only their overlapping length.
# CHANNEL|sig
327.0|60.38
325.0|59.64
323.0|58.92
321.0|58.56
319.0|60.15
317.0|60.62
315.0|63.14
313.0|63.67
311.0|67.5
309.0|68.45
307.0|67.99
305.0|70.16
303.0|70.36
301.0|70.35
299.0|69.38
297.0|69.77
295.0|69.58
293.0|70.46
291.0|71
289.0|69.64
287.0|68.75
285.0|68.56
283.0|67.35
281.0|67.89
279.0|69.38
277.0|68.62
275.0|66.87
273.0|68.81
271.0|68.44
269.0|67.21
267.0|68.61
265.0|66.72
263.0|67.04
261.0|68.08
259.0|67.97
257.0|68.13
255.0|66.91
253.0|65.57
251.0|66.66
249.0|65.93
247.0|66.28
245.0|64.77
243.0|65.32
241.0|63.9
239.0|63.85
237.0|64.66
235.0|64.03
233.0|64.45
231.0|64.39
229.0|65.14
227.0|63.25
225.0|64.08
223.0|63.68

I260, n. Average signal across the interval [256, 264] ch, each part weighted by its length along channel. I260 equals 67.8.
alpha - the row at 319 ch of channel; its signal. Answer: 60.15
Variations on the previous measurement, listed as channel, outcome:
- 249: 65.93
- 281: 67.89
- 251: 66.66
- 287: 68.75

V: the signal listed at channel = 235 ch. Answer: 64.03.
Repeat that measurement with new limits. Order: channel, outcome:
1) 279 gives 69.38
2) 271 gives 68.44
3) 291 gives 71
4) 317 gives 60.62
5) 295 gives 69.58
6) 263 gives 67.04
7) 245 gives 64.77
